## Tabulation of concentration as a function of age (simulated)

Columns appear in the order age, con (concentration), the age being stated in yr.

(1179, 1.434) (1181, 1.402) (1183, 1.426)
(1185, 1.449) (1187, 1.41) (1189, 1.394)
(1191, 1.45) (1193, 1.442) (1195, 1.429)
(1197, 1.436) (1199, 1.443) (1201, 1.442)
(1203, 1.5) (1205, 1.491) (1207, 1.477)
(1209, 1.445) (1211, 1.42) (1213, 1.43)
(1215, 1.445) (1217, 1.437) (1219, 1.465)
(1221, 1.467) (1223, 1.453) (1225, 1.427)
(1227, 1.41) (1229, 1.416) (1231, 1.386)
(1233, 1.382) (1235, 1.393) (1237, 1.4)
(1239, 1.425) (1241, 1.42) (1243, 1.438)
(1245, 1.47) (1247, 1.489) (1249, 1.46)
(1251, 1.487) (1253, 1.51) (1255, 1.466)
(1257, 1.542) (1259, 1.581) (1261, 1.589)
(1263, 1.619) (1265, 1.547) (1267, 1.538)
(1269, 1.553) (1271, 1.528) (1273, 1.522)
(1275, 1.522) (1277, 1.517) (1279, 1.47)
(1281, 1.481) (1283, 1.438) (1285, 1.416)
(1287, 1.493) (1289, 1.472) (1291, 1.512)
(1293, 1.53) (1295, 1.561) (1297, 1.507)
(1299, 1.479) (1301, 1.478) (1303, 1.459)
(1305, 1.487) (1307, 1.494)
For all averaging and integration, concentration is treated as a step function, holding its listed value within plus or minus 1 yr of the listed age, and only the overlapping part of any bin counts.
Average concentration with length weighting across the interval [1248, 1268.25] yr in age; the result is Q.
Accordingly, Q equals 1.53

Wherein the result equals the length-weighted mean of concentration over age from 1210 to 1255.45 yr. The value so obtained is 1.44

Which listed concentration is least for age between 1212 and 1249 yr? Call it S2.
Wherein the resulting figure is 1.382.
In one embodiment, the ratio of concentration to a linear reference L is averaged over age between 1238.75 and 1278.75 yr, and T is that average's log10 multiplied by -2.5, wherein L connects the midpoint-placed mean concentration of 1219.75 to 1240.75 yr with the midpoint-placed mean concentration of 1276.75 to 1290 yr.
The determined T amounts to -0.05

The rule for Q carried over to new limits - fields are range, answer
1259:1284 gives 1.53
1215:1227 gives 1.45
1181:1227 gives 1.44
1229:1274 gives 1.49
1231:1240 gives 1.4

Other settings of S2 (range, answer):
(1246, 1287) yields 1.416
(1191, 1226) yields 1.42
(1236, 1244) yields 1.4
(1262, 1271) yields 1.528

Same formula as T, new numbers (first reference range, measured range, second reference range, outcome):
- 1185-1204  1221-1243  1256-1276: 0.06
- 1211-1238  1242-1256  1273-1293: -0.02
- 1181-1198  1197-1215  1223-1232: -0.02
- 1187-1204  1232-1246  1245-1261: 0.05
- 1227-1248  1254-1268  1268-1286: -0.06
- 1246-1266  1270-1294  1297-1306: 0.01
